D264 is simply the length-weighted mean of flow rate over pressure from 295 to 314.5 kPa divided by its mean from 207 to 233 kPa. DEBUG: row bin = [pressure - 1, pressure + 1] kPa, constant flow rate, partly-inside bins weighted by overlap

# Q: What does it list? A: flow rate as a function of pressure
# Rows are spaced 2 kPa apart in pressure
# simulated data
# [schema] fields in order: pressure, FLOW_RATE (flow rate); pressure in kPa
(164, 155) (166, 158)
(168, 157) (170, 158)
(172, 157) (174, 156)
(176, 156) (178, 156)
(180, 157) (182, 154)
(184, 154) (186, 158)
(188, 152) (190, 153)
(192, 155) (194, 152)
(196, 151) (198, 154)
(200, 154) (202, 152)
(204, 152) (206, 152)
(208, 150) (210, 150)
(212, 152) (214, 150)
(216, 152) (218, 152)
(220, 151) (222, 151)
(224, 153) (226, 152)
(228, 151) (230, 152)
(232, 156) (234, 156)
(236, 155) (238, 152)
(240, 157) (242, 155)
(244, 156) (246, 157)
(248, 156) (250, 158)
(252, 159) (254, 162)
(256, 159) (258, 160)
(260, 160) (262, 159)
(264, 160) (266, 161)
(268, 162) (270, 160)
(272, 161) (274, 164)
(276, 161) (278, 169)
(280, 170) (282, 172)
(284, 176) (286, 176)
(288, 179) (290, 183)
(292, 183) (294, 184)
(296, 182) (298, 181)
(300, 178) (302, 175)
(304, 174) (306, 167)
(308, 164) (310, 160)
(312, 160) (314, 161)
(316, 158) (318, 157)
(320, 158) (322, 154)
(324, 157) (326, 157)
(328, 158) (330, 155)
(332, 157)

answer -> 1.1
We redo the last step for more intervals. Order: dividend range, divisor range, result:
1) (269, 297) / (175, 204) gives 1.12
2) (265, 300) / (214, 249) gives 1.12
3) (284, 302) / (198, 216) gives 1.19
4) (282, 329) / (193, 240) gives 1.11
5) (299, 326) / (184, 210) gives 1.07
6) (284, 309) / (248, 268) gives 1.11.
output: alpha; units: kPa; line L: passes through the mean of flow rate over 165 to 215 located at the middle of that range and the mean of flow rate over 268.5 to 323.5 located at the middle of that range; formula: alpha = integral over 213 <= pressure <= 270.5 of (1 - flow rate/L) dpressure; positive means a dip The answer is 1.9 kPa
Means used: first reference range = 154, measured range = 156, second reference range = 169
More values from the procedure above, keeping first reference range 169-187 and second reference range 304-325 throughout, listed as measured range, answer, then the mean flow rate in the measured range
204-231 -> 1.0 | 151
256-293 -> -1.9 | 167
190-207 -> 0.4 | 153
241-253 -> 0.1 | 157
